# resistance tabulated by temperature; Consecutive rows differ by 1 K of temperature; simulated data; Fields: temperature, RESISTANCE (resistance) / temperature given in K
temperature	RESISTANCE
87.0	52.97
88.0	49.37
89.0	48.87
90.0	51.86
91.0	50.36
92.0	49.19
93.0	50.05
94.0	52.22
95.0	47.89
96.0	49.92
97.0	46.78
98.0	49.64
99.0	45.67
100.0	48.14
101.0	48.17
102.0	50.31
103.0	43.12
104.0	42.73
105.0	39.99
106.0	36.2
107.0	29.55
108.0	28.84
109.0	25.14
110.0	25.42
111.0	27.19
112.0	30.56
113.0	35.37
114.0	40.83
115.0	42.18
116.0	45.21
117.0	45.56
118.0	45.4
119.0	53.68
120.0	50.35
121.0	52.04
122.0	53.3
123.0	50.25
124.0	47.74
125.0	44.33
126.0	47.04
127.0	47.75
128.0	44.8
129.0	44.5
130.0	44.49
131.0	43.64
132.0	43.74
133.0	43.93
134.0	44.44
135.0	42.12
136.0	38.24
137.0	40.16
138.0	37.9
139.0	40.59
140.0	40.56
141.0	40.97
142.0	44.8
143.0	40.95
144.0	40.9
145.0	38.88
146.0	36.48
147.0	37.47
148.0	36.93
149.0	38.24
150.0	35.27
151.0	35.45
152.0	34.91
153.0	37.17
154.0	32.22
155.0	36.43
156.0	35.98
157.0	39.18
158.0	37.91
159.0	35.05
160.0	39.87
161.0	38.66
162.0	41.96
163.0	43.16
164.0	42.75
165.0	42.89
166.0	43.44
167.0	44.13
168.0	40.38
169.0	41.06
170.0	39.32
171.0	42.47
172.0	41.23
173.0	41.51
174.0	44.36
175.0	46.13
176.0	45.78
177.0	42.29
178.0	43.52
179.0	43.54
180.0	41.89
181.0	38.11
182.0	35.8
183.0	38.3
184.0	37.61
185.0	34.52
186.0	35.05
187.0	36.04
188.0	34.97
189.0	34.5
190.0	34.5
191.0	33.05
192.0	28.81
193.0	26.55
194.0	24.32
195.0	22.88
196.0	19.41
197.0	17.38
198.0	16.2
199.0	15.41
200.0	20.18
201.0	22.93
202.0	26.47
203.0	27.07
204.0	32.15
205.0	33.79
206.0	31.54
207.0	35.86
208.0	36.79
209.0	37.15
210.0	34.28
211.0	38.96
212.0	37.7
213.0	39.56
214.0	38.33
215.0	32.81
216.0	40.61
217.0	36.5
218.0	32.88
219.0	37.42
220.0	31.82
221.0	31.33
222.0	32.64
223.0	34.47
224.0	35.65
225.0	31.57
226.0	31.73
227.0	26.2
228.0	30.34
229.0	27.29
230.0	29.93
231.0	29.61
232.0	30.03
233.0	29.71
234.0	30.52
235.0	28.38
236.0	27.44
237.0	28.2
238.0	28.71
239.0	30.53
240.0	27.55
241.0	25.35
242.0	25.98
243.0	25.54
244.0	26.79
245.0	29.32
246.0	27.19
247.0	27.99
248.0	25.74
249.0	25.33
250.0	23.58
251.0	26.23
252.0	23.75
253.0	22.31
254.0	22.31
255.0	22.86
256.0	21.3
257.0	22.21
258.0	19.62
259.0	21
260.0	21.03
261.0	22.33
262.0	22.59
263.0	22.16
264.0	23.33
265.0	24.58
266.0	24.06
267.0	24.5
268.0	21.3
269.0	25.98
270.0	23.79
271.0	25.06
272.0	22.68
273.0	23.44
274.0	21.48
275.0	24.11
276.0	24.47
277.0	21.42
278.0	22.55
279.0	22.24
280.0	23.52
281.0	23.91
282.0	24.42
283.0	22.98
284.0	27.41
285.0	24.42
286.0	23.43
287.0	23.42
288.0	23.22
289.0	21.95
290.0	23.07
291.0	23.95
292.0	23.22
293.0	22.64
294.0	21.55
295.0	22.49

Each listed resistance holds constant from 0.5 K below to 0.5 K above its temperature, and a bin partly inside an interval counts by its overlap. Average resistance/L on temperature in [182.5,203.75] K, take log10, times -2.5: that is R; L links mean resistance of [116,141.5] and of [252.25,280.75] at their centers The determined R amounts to 0.24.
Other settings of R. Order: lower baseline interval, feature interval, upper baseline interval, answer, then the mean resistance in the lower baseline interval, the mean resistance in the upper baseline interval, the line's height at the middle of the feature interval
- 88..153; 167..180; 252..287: -0.19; 42.7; 23.1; 35.7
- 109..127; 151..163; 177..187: 0.08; 42.9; 38.8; 40.4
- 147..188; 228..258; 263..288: 0.08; 39.4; 23.6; 28.4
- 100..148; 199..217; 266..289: -0.04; 41.7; 23.6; 31.8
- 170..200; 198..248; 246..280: -0.07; 34.2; 23.3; 28.9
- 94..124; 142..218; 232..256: -0.05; 42.6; 26.5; 34.2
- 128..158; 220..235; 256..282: -0.08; 39.6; 22.9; 28.4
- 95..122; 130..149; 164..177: 0.04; 41.8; 42.7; 42.3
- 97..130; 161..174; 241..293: -0.17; 42.6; 23.8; 36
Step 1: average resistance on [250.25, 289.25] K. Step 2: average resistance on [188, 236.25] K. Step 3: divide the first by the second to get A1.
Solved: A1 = 0.76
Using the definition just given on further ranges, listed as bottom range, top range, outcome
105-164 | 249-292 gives 0.58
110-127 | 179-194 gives 0.79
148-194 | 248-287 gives 0.61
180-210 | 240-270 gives 0.80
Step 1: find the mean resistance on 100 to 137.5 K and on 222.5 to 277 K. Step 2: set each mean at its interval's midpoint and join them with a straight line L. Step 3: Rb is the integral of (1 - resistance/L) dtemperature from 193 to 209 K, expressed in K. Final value 3.0 K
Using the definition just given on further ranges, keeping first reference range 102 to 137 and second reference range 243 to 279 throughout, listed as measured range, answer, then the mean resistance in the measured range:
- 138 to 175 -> -2.6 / 39.6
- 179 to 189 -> -1.1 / 37.1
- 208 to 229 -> -3.8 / 34.5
